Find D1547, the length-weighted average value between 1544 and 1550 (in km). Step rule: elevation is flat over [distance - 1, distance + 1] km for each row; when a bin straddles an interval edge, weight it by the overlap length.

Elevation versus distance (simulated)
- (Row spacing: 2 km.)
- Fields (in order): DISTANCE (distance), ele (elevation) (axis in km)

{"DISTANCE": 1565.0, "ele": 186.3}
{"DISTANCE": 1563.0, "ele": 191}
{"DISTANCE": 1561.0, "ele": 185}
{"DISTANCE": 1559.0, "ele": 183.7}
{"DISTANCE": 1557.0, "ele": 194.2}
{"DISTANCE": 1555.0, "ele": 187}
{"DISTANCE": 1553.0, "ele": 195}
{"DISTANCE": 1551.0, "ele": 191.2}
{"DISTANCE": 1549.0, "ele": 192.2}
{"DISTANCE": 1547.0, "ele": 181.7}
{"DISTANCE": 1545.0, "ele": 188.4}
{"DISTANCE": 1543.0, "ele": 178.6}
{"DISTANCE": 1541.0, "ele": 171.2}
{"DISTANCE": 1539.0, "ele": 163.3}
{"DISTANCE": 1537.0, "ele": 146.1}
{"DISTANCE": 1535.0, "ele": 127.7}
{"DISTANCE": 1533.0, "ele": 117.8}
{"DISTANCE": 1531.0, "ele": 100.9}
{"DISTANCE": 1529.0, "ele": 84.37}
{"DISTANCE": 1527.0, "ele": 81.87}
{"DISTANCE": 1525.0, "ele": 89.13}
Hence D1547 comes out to 187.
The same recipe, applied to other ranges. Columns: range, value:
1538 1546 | 175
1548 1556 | 191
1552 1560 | 190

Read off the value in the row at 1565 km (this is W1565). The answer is 186.3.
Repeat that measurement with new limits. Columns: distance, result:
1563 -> 191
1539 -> 163.3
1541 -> 171.2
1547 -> 181.7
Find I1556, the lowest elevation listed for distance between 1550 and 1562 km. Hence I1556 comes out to 183.7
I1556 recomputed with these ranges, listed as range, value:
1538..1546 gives 163.3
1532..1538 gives 117.8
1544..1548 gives 181.7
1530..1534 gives 100.9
